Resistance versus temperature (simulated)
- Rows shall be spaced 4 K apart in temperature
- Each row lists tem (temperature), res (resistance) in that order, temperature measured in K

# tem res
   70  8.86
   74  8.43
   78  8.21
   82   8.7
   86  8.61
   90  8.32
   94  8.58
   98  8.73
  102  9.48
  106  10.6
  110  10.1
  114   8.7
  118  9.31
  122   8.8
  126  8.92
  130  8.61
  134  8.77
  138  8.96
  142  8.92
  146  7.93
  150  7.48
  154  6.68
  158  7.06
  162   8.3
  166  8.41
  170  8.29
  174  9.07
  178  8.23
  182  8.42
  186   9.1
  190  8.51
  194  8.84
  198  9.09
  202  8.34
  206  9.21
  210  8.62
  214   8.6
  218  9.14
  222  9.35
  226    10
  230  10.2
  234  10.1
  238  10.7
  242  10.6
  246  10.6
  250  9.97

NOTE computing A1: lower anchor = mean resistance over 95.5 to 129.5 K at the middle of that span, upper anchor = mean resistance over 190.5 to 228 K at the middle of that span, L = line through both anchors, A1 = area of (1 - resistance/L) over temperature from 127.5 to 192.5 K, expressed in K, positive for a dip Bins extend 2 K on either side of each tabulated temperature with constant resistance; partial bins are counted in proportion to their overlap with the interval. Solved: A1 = 6.0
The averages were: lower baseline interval 9.29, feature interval 8.31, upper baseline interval 9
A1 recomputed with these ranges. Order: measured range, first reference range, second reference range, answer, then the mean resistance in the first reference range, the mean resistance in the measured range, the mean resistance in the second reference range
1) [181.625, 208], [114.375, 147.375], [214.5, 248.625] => 2.1 K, 8.79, 8.81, 10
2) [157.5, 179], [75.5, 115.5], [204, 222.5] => 1.6 K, 9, 8.31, 8.95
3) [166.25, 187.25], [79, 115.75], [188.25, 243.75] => 1.6 K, 9.07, 8.59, 9.38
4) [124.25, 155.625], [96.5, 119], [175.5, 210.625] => 3.1 K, 9.51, 8.3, 8.72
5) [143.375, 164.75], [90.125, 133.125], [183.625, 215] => 3.3 K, 9.13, 7.56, 8.79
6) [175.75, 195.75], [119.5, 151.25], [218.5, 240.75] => 1.6 K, 8.59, 8.62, 10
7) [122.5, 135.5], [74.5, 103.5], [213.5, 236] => 0.2 K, 8.64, 8.77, 9.63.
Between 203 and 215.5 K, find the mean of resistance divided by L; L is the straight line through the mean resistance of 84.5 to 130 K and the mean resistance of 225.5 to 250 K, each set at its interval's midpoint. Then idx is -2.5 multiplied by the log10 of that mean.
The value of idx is 0.15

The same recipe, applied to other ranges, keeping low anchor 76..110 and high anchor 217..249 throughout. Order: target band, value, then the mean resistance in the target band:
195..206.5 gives 0.12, 8.83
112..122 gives 0.02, 8.96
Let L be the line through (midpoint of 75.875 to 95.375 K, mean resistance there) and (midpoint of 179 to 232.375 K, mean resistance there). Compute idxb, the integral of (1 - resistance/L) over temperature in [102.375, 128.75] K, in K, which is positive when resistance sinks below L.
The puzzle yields -2.37 K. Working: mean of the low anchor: 8.48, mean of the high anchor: 9.02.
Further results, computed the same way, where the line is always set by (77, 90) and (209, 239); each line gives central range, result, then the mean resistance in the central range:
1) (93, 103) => -0.34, 8.91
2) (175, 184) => 0.81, 8.41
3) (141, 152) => 1.16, 8.04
